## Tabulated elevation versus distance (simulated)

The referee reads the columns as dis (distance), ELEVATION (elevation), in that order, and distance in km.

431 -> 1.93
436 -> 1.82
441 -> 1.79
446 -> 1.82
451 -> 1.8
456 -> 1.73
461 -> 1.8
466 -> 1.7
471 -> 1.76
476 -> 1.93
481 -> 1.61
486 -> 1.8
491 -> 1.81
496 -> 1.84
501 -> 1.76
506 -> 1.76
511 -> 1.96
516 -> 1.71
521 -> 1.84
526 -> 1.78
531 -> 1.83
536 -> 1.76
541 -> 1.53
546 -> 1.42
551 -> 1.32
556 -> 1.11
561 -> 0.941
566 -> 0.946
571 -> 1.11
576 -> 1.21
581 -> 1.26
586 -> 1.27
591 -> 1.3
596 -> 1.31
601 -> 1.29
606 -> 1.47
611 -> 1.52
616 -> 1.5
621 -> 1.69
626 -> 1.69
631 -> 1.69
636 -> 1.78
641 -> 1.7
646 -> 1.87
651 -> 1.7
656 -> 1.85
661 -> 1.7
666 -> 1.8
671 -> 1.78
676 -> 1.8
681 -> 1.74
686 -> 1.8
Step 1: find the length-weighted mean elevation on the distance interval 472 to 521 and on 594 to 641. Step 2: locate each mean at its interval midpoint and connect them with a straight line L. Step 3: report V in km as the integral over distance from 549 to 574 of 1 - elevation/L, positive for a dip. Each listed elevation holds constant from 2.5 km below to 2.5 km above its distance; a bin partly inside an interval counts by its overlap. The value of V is 8.79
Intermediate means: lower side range 1.8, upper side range 1.56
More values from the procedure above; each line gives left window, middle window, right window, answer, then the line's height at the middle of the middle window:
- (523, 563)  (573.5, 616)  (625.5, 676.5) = 7.2 km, 1.61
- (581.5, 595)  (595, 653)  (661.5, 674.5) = -3.8 km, 1.51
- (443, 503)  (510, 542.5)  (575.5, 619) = -3.5 km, 1.6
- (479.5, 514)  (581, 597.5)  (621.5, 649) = 4.4 km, 1.76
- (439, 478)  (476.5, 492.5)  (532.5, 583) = -1.0 km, 1.65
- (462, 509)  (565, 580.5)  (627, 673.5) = 5.6 km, 1.77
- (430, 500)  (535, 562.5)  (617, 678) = 6.7 km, 1.77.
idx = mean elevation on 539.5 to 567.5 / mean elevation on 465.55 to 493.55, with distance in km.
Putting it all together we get 0.68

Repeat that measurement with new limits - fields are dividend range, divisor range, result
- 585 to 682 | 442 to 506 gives 0.91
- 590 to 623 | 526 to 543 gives 0.84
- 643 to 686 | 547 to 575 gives 1.60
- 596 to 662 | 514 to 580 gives 1.15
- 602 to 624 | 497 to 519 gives 0.85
